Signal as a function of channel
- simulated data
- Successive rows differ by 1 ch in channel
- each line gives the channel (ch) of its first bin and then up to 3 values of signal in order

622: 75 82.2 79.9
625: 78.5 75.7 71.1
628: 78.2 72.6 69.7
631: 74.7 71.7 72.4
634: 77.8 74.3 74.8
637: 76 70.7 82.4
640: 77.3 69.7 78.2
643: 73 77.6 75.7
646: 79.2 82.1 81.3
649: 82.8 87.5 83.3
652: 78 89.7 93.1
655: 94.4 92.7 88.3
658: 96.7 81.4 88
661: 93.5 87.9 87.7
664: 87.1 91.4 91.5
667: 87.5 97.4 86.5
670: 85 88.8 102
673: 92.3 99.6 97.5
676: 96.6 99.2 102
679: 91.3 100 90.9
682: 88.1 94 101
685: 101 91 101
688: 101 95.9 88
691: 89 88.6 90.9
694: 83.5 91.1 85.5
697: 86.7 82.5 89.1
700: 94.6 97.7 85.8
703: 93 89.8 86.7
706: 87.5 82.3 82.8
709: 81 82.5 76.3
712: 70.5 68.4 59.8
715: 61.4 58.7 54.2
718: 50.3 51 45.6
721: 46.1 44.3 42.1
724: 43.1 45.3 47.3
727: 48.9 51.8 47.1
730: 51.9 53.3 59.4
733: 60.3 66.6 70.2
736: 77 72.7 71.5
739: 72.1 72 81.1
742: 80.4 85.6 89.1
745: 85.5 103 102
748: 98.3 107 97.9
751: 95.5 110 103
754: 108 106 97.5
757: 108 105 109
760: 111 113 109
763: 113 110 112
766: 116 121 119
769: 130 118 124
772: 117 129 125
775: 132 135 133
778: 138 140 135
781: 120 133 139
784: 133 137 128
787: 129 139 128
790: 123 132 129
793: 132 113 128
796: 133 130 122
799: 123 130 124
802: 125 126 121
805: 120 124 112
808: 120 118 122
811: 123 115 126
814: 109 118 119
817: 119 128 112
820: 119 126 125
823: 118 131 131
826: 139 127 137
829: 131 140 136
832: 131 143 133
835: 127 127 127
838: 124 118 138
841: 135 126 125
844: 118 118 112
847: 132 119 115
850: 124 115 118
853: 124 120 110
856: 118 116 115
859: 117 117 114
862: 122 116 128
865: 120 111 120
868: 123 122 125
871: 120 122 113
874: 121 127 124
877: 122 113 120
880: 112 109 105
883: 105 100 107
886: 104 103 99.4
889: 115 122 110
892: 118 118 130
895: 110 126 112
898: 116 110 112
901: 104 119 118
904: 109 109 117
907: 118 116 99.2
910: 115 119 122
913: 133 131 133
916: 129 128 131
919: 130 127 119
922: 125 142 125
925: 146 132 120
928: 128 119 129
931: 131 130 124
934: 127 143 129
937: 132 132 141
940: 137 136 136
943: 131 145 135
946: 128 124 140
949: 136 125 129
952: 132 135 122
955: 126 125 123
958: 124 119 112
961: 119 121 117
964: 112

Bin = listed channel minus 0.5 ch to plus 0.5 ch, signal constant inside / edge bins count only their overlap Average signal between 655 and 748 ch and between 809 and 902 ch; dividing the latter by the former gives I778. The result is 1.5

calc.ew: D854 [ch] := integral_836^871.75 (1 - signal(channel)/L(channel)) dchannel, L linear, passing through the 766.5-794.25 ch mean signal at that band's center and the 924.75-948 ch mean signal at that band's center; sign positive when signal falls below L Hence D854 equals 2.7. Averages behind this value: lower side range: 129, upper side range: 132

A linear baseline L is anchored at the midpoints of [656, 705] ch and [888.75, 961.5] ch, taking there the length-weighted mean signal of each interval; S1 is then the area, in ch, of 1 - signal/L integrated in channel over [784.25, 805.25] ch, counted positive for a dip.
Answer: -3.9 ch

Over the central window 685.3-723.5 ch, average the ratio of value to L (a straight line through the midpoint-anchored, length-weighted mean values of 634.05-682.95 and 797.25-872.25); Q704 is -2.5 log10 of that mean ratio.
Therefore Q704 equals 0.224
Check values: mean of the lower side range 86.9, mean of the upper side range 123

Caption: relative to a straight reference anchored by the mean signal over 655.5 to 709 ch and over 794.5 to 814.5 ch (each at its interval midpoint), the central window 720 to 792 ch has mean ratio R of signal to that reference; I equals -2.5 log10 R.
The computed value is 0.130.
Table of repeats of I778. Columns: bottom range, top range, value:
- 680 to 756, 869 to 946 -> 1.54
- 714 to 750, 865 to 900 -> 1.75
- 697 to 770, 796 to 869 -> 1.50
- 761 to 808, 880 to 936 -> 0.95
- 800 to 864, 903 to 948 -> 1.04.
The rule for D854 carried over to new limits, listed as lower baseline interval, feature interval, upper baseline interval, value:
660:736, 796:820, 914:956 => -4.23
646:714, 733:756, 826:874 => 3.14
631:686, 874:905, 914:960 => 2.34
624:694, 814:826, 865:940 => -1.50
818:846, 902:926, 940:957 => 1.26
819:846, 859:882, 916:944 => 1.87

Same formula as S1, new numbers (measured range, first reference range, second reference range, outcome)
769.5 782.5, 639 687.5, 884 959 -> -3.1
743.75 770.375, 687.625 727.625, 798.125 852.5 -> -3.5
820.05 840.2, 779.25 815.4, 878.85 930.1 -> -1.1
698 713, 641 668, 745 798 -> 2.3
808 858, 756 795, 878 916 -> -1.9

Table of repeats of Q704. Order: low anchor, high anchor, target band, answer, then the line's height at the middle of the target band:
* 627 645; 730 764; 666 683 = -0.17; 80.1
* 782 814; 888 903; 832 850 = -0.04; 121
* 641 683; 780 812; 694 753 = 0.39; 106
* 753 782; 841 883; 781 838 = -0.07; 119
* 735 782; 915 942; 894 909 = 0.12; 127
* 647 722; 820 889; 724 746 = 0.40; 96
